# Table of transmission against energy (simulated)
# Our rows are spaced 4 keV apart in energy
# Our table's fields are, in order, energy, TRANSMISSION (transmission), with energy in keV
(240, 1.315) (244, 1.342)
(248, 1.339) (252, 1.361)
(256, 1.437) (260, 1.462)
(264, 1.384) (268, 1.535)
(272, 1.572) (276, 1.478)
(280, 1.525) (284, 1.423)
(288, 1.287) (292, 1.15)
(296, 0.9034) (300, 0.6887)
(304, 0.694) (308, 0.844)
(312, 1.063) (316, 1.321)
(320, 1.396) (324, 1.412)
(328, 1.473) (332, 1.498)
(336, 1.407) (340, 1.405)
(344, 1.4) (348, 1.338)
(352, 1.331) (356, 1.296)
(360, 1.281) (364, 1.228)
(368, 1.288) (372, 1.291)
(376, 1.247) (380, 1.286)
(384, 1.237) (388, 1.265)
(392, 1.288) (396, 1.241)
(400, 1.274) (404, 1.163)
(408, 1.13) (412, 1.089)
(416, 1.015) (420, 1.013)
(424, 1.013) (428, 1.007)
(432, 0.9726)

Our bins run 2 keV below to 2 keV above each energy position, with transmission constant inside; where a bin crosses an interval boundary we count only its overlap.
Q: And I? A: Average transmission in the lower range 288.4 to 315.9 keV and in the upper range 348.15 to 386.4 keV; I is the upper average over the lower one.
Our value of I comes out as 1.4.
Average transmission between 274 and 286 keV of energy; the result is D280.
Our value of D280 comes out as 1.48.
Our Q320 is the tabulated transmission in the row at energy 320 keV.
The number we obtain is 1.396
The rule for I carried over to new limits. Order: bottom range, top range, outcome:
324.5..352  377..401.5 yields 0.89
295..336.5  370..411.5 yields 1.07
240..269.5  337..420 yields 0.89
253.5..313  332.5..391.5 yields 1.06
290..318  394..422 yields 1.19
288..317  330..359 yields 1.43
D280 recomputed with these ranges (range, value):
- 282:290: 1.35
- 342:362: 1.33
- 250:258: 1.4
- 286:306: 0.945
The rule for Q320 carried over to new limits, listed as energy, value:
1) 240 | 1.315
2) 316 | 1.321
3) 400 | 1.274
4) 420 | 1.013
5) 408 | 1.13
